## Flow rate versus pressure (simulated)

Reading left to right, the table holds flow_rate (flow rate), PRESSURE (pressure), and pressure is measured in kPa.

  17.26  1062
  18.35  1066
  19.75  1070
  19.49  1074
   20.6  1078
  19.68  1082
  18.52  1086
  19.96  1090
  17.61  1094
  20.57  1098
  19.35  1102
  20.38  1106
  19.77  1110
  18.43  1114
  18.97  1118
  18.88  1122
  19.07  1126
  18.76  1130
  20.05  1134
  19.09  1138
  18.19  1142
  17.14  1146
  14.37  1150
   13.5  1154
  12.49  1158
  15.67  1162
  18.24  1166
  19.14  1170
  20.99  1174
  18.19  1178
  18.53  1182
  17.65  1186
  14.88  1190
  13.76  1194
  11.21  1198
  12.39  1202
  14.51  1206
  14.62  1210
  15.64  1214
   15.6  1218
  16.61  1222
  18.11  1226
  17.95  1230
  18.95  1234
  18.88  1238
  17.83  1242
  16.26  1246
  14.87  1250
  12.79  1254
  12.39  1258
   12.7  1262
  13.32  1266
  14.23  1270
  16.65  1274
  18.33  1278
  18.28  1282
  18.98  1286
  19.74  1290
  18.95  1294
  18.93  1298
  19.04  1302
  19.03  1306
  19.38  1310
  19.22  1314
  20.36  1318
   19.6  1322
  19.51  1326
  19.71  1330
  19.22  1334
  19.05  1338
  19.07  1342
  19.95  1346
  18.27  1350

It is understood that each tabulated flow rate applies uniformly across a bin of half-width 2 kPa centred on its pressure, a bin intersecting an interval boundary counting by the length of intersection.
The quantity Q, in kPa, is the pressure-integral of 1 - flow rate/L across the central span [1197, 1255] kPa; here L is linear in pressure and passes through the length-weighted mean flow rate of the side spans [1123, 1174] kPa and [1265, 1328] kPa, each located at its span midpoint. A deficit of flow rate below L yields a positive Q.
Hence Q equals 6.6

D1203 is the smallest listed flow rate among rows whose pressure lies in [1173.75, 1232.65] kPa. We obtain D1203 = 11.21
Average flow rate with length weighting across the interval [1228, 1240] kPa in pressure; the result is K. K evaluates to 18.6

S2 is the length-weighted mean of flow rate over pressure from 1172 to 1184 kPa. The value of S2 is 19.2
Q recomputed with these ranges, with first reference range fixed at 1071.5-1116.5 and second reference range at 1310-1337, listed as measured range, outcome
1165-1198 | 3.81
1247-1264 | 5.37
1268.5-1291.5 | 2.14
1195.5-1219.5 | 6.84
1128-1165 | 5.45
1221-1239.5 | 1.30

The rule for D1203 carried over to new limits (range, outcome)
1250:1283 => 12.39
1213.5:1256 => 12.79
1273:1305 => 16.65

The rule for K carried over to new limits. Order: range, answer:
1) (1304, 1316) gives 19.2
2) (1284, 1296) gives 19.2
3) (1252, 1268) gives 12.8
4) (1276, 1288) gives 18.5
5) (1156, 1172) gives 16.4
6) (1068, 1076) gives 19.6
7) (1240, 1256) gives 15.4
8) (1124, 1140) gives 19.2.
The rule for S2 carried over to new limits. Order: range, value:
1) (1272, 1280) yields 17.5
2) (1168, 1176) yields 20.1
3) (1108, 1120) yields 19.1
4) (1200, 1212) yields 13.8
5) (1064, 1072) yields 19.1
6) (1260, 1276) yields 14.2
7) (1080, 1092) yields 19.4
